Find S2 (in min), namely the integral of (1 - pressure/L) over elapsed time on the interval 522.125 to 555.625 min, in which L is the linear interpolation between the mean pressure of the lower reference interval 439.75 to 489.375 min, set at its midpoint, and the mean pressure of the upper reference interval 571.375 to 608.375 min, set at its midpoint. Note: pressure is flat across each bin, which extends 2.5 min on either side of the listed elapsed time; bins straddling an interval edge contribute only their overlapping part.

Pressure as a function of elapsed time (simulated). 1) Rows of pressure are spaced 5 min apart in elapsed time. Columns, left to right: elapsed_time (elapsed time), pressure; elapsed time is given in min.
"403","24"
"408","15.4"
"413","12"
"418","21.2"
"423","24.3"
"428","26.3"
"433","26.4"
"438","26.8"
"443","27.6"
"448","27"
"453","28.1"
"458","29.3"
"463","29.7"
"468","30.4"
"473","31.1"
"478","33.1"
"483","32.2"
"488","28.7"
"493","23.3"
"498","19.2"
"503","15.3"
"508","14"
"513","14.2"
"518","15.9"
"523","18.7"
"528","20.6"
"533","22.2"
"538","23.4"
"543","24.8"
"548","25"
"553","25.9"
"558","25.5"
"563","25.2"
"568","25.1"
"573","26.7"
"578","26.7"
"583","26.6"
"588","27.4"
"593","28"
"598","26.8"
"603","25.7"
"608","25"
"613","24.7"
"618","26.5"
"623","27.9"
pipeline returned 5.7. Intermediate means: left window 29.7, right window 26.7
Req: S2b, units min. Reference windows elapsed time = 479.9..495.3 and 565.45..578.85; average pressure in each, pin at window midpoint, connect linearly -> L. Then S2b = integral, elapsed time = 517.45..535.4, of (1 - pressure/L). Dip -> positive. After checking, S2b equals 4.99 min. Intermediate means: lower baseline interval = 28.3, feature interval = 19.7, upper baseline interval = 26.1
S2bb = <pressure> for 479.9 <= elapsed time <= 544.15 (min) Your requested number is 21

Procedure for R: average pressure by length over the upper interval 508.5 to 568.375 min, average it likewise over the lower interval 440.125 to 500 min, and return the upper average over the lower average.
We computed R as 0.8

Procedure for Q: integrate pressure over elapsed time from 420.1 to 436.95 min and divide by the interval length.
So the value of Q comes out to 25.7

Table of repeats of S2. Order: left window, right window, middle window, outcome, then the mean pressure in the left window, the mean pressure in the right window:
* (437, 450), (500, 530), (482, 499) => -4.8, 27.2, 16.4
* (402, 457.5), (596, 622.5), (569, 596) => -1.5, 23.7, 25.9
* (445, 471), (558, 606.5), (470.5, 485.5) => -1.9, 28.9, 26.4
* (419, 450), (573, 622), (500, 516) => 7.1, 26.1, 26.4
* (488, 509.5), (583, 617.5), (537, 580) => -3.6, 19.4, 26.3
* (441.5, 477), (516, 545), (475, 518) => 5.2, 29.2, 21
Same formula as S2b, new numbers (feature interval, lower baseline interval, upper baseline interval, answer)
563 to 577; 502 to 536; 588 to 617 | -1.89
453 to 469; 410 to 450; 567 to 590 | -3.34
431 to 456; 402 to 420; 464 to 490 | -3.19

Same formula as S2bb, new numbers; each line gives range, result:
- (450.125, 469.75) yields 29.3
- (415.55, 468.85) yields 26.9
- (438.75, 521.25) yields 24.9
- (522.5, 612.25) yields 25.1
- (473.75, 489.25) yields 31.5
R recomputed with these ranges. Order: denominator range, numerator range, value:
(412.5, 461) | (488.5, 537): 0.74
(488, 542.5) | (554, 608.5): 1.36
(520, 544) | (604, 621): 1.18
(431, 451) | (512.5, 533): 0.68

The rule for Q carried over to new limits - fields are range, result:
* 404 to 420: 16.8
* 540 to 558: 25.2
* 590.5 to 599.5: 27.5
